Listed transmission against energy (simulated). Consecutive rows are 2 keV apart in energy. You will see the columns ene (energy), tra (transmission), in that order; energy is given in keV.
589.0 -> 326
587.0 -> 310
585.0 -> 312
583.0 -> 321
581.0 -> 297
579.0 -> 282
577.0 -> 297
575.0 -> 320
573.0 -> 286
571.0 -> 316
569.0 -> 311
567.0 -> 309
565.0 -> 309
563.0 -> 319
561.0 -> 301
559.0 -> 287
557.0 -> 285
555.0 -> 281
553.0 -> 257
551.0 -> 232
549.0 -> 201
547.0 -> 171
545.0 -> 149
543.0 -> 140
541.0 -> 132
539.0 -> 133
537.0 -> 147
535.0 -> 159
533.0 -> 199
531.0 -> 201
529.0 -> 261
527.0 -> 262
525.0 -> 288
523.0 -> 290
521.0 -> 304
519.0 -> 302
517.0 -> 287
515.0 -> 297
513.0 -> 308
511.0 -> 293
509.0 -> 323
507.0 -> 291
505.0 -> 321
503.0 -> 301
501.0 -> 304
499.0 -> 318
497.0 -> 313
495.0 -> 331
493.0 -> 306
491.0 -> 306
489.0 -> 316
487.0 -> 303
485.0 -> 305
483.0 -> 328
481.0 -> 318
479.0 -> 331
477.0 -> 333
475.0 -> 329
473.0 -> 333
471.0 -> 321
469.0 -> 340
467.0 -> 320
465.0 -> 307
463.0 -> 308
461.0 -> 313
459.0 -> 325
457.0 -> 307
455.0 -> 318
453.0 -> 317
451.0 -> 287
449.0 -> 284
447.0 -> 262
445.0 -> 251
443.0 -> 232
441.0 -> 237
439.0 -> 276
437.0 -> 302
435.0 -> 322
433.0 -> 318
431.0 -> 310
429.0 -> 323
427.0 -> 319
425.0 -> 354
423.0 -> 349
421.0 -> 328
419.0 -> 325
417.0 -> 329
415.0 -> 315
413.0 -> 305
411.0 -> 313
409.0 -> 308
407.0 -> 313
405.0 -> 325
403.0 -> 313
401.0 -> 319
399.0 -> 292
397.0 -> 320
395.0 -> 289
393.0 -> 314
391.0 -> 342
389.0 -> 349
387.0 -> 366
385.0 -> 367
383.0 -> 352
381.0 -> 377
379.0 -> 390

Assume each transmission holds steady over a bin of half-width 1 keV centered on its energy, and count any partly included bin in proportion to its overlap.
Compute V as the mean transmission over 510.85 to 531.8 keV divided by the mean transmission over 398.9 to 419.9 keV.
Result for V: 0.9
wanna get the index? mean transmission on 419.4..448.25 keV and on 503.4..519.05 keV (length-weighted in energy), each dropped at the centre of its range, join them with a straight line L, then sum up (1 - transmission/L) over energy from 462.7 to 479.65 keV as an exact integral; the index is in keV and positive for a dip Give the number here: -1.4 keV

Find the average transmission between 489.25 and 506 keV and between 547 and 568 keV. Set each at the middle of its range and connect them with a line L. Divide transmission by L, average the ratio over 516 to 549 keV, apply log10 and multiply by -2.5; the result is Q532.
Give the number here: 0.34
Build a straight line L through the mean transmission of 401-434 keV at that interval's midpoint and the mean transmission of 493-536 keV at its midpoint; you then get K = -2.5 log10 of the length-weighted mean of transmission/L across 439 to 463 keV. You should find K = 0.08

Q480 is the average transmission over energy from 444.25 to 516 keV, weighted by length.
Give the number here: 310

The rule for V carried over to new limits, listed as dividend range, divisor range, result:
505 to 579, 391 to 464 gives 0.84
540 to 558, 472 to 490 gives 0.64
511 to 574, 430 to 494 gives 0.82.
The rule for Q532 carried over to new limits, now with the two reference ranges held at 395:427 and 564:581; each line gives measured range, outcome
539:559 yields 0.43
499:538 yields 0.14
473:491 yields -0.03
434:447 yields 0.18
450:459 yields 0.02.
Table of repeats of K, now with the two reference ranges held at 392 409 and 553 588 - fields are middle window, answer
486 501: -0.03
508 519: 0.01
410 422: -0.03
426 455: 0.07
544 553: 0.47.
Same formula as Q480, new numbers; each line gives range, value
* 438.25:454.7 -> 270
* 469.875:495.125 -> 320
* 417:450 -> 300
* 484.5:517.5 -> 308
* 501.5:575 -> 258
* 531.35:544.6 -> 154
